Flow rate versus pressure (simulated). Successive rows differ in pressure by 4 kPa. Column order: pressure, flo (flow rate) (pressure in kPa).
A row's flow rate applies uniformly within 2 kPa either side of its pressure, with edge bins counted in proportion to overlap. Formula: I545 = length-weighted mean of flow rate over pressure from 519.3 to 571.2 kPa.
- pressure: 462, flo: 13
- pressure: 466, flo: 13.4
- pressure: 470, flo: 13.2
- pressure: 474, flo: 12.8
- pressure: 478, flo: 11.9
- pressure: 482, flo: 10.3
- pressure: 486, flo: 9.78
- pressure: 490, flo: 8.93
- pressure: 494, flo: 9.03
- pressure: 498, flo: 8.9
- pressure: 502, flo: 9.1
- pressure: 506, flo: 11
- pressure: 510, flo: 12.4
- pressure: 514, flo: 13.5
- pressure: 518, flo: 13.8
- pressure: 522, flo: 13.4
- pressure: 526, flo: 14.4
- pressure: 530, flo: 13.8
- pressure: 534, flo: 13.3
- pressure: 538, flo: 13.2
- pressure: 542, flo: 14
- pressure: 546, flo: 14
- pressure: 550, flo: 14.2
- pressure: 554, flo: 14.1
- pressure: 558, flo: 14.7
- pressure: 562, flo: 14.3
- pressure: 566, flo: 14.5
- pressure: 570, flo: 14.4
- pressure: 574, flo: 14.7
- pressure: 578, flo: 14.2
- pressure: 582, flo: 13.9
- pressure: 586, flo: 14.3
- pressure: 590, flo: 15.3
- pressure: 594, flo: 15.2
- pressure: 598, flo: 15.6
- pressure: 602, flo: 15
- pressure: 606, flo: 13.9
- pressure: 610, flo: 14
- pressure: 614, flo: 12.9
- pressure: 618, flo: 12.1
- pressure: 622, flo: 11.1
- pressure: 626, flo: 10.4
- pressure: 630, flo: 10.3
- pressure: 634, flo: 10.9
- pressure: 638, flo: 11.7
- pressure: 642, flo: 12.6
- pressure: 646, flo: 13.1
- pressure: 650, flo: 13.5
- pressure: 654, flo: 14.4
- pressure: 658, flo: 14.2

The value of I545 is 14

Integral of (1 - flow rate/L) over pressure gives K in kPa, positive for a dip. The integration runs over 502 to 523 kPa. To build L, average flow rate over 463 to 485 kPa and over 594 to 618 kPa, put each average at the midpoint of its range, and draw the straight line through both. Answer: 0.6 kPa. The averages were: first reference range 12.2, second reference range 14.2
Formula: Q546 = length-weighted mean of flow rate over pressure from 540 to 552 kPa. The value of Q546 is 14.1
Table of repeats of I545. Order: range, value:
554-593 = 14.5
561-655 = 13.4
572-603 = 14.8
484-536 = 11.6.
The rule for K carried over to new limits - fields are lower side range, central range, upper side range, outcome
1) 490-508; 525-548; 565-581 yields -3.5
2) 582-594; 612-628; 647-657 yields 3.0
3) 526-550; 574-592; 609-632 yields -2.6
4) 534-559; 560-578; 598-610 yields -0.3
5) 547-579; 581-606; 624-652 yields -2.9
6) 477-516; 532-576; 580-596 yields -3.5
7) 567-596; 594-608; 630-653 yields -1.1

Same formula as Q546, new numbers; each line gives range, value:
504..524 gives 12.8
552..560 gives 14.4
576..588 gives 14.1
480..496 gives 9.51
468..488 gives 11.6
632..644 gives 11.7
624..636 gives 10.5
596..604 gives 15.3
